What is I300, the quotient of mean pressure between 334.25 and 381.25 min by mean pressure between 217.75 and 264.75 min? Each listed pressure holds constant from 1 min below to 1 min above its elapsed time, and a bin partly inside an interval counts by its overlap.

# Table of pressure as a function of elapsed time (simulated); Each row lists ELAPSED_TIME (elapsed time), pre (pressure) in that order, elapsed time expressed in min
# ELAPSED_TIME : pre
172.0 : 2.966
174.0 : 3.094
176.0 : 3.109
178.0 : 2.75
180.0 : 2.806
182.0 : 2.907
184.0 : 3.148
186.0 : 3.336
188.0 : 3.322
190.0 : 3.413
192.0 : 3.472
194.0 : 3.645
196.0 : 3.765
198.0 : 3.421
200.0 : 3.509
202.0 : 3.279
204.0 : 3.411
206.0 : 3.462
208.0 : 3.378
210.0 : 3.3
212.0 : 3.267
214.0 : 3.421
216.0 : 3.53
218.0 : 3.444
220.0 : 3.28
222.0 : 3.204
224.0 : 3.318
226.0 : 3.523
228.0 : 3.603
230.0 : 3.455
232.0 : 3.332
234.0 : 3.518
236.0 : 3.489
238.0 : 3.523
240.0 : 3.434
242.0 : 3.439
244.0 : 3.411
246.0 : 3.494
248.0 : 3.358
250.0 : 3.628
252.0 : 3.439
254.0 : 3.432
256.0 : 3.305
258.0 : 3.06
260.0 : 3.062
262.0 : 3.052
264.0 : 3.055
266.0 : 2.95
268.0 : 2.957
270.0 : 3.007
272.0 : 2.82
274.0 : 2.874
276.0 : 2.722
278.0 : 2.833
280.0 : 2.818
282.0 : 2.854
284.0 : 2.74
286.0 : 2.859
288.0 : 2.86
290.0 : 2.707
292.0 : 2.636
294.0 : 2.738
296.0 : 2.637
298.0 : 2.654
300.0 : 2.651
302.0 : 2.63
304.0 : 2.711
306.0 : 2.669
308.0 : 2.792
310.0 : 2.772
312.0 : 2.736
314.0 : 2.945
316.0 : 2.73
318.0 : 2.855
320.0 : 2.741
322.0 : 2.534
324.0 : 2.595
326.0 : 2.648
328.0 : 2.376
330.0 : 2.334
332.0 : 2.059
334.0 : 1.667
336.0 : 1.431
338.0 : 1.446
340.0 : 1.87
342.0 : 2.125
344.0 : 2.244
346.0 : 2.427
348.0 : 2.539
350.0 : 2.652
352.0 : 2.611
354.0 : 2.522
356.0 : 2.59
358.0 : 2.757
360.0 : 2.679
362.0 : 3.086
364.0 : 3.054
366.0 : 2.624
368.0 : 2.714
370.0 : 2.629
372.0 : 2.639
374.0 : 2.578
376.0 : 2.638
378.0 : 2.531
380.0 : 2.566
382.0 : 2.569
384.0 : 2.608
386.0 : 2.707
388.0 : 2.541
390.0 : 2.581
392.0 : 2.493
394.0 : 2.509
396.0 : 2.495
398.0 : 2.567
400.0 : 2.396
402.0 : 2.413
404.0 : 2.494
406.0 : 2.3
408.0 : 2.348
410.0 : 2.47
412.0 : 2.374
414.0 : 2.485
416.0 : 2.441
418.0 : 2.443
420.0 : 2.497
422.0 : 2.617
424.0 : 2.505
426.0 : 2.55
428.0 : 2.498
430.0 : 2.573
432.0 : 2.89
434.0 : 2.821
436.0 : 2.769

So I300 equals 0.73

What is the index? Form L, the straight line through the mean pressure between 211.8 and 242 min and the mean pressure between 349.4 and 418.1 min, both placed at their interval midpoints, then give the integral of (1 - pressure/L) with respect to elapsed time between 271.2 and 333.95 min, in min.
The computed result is 7.1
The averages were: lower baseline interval 3.43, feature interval 2.68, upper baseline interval 2.58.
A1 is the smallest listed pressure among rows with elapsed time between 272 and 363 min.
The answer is 1.431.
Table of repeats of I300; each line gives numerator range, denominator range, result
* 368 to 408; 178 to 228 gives 0.76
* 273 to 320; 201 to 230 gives 0.81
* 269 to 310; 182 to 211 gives 0.81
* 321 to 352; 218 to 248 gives 0.64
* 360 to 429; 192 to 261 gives 0.75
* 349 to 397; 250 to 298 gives 0.90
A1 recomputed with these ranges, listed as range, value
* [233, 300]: 2.636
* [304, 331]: 2.334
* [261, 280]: 2.722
